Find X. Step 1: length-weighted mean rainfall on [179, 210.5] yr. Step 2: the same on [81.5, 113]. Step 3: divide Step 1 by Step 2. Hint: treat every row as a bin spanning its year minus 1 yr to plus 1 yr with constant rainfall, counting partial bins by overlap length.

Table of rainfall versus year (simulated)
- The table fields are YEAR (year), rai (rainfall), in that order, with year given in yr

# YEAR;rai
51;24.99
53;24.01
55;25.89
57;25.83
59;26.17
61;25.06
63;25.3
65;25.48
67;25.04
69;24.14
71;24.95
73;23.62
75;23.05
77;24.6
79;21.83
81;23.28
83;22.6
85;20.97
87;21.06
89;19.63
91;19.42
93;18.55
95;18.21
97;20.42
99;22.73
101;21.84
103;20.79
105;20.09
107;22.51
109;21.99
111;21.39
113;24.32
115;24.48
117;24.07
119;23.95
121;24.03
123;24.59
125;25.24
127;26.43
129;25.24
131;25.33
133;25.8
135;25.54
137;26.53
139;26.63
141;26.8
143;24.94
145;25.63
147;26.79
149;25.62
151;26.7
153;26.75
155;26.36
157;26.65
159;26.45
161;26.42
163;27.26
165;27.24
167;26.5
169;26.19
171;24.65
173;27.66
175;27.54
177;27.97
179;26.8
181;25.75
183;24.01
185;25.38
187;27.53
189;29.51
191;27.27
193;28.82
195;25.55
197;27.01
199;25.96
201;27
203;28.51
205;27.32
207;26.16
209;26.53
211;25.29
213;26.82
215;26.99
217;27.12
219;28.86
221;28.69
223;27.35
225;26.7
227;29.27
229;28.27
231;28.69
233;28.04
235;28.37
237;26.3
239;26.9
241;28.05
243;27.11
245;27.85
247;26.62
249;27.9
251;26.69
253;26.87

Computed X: 1.3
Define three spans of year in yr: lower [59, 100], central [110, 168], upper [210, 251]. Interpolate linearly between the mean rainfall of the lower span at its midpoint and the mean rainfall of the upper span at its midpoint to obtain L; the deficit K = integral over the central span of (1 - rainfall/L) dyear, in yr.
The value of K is -2.6 yr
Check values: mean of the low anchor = 22.6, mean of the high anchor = 27.5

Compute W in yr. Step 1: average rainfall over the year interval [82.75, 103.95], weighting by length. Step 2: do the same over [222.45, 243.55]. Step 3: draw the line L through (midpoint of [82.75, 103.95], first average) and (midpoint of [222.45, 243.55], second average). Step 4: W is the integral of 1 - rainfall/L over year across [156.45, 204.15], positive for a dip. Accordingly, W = -3.5 yr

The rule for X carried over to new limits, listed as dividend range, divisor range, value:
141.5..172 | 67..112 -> 1.21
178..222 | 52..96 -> 1.17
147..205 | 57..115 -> 1.19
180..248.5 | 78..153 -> 1.16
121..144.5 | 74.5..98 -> 1.22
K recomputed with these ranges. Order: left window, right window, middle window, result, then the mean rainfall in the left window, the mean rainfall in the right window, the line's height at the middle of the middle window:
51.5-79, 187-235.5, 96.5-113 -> 2.5 yr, 24.7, 27.5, 25.5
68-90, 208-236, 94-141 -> 0.8 yr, 22.7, 27.6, 24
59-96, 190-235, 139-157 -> -0.8 yr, 22.7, 27.4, 25.2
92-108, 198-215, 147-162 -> -1.7 yr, 20.6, 26.7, 23.8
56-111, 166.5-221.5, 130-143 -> -0.7 yr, 22.5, 26.9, 24.6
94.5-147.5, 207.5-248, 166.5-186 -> -0.3 yr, 24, 27.5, 25.8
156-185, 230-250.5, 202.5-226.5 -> 0.0 yr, 26.5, 27.6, 27.2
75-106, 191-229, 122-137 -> -1.6 yr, 21.1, 27.2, 23.1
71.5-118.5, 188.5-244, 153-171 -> -1.2 yr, 21.9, 27.4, 24.9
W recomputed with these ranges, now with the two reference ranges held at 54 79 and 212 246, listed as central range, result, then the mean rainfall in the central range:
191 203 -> 0.05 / 27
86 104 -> 3.57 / 20.3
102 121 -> 2.17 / 22.7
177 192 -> 0.13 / 26.7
